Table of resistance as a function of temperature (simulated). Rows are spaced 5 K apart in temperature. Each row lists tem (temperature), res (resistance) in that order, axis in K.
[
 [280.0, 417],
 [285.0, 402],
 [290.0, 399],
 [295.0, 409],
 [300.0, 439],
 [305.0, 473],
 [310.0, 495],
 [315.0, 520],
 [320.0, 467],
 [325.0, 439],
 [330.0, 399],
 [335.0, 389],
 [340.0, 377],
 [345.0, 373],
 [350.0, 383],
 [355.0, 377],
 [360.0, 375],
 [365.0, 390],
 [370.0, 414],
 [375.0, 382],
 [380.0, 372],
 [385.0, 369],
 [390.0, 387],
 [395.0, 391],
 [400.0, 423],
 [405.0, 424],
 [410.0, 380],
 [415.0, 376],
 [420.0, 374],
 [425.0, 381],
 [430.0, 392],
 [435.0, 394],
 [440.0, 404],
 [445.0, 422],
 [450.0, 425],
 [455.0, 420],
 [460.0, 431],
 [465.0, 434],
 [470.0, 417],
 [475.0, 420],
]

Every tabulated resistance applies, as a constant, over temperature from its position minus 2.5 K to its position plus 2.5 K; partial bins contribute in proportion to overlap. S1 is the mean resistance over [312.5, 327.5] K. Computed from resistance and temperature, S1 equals 475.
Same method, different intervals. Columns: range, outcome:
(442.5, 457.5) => 422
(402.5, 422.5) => 388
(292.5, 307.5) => 440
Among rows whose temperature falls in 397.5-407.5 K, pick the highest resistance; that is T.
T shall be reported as 424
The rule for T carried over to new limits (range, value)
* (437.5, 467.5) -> 434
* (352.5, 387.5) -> 414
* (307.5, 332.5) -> 520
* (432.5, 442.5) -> 404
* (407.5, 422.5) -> 380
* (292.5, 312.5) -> 495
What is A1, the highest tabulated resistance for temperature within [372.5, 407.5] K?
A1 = 424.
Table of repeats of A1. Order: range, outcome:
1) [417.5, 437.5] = 394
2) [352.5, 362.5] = 377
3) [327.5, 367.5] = 399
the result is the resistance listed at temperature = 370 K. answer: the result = 414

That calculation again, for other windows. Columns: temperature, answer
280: 417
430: 392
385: 369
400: 423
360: 375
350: 383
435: 394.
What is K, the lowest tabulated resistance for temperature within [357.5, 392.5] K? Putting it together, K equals 369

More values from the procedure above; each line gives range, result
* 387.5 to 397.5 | 387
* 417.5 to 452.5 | 374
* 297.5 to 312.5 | 439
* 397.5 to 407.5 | 423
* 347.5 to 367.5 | 375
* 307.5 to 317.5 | 495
